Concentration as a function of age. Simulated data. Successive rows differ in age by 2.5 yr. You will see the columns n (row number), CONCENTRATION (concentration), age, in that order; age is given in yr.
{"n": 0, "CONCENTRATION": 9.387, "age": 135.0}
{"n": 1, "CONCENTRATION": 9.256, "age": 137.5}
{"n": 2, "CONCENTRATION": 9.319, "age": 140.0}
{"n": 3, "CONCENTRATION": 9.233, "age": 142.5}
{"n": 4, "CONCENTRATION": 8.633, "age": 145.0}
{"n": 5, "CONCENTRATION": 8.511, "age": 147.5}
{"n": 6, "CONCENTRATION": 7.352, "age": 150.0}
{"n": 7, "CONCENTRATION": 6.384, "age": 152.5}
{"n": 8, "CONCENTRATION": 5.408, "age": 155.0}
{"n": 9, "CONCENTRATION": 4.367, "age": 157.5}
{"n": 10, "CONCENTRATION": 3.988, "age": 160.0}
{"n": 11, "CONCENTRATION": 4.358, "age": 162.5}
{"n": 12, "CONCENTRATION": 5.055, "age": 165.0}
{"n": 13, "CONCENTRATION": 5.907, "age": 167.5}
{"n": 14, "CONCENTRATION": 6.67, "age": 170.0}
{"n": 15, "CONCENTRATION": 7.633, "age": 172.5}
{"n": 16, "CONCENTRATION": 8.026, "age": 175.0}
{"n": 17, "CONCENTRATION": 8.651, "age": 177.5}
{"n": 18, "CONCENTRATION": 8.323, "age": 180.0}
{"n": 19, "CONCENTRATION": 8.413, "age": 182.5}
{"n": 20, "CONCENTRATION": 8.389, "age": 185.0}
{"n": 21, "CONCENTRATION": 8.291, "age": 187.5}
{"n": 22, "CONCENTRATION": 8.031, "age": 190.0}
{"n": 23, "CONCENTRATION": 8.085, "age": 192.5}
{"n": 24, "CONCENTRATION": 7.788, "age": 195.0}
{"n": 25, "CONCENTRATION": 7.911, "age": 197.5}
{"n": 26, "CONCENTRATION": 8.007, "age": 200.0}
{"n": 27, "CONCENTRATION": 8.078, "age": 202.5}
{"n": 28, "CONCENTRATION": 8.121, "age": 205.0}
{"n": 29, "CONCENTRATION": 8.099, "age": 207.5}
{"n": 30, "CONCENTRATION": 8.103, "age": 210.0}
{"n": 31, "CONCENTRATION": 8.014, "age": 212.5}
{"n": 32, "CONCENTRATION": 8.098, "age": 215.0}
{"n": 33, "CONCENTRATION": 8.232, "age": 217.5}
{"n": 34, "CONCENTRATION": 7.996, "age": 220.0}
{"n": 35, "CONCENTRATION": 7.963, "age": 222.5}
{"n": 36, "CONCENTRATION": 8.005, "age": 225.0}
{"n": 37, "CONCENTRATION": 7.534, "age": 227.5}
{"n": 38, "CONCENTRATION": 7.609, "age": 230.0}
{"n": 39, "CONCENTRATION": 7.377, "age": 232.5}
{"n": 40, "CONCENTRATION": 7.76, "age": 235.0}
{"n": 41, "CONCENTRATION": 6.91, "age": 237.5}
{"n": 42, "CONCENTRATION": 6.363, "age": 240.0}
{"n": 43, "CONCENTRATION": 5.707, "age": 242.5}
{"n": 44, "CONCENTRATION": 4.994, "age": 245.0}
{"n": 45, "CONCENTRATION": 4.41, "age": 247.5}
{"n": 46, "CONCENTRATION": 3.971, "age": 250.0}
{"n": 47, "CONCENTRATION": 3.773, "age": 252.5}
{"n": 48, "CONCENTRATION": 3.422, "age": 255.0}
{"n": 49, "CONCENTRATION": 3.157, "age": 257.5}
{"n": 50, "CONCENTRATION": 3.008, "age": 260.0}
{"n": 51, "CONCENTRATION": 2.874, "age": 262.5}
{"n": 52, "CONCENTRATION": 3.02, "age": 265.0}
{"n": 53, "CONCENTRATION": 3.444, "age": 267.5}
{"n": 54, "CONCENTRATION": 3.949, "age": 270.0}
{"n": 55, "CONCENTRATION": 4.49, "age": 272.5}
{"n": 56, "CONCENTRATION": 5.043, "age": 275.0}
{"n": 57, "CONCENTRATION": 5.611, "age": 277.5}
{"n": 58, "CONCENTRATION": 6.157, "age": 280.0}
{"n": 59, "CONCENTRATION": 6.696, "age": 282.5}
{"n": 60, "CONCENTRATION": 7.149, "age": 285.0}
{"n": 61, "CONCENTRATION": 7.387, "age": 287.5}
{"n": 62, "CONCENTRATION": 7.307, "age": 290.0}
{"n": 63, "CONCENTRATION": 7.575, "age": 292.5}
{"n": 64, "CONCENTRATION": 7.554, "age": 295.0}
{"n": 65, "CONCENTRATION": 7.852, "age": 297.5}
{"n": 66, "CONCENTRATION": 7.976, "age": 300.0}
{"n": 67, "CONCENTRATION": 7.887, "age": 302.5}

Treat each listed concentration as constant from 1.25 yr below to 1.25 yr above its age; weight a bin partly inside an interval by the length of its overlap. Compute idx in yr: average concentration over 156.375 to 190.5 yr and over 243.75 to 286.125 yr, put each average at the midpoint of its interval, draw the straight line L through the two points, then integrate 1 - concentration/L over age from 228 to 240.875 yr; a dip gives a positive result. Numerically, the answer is -5.0 yr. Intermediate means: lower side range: 6.85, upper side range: 4.41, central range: 7.25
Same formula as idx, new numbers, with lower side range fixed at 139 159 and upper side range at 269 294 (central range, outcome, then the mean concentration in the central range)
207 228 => -4.01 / 8.02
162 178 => 1.16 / 6.62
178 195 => -2.99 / 8.24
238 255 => 4.28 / 4.85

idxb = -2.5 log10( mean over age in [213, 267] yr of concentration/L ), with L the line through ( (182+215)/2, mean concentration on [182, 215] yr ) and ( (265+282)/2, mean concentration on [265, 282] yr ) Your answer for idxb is 0.10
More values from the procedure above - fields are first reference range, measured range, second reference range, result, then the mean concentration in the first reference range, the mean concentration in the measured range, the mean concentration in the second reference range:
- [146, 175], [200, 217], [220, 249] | -0.23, 6.08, 8.09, 6.81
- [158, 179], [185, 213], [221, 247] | -0.22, 6.24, 8.06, 6.96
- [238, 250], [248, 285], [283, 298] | 0.43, 5.32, 4.29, 7.41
